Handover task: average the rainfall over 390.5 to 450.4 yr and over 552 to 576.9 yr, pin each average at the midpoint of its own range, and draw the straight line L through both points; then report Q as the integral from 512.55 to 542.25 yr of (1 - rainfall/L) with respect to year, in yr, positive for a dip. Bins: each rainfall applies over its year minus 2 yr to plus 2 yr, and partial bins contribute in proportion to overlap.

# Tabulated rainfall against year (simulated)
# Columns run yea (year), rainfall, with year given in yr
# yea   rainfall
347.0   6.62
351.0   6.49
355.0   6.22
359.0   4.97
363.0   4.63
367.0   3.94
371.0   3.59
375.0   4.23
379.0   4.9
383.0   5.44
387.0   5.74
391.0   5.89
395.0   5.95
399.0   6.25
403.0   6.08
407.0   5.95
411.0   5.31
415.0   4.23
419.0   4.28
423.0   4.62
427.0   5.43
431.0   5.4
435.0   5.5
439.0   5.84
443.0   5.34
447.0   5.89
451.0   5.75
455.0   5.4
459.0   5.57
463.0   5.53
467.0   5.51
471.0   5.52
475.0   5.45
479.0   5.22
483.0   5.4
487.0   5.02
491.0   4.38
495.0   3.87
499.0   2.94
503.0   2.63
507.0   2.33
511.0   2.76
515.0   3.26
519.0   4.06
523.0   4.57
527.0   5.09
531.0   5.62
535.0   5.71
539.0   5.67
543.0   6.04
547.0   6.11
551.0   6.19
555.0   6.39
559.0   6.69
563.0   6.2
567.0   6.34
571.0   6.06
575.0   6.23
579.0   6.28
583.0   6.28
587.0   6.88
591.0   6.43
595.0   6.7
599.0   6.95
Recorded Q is 6.0 yr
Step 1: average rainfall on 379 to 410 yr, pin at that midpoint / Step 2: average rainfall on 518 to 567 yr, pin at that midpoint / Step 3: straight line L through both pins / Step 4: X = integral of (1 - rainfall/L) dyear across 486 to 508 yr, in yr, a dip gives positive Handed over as 8.6 yr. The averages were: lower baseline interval 5.82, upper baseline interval 5.75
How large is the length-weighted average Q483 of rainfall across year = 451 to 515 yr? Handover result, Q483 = 4.5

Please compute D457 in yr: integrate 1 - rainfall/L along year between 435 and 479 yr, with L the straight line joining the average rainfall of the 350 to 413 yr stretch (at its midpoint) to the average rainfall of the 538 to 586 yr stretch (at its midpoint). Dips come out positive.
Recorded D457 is 1.1 yr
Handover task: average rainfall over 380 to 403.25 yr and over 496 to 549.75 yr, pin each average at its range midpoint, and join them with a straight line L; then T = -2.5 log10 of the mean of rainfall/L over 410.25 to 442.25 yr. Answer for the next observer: 0.08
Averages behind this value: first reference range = 5.83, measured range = 5.08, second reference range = 4.38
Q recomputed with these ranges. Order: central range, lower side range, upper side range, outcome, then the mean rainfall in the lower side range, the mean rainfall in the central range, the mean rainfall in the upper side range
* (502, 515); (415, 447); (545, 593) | 7.0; 5.18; 2.67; 6.34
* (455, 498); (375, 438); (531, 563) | 4.6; 5.37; 5.11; 6.09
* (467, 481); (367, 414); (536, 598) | 0.9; 5.31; 5.41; 6.3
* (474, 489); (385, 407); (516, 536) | 0.0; 5.98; 5.26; 4.89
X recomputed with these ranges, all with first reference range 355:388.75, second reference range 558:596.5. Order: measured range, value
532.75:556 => 0.5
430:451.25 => -1.2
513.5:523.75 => 3.5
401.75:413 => -1.6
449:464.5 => -0.4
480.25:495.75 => 2.5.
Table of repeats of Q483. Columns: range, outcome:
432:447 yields 5.59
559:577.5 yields 6.26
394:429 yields 5.33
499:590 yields 5.3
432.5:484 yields 5.53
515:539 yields 4.92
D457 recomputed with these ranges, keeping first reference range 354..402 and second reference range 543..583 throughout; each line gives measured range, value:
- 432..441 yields -0.2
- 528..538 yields 0.8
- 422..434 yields 0.5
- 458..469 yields 0.2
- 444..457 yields -0.2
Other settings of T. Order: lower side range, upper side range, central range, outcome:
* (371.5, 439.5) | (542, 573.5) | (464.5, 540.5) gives 0.302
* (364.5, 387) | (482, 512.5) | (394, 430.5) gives -0.240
